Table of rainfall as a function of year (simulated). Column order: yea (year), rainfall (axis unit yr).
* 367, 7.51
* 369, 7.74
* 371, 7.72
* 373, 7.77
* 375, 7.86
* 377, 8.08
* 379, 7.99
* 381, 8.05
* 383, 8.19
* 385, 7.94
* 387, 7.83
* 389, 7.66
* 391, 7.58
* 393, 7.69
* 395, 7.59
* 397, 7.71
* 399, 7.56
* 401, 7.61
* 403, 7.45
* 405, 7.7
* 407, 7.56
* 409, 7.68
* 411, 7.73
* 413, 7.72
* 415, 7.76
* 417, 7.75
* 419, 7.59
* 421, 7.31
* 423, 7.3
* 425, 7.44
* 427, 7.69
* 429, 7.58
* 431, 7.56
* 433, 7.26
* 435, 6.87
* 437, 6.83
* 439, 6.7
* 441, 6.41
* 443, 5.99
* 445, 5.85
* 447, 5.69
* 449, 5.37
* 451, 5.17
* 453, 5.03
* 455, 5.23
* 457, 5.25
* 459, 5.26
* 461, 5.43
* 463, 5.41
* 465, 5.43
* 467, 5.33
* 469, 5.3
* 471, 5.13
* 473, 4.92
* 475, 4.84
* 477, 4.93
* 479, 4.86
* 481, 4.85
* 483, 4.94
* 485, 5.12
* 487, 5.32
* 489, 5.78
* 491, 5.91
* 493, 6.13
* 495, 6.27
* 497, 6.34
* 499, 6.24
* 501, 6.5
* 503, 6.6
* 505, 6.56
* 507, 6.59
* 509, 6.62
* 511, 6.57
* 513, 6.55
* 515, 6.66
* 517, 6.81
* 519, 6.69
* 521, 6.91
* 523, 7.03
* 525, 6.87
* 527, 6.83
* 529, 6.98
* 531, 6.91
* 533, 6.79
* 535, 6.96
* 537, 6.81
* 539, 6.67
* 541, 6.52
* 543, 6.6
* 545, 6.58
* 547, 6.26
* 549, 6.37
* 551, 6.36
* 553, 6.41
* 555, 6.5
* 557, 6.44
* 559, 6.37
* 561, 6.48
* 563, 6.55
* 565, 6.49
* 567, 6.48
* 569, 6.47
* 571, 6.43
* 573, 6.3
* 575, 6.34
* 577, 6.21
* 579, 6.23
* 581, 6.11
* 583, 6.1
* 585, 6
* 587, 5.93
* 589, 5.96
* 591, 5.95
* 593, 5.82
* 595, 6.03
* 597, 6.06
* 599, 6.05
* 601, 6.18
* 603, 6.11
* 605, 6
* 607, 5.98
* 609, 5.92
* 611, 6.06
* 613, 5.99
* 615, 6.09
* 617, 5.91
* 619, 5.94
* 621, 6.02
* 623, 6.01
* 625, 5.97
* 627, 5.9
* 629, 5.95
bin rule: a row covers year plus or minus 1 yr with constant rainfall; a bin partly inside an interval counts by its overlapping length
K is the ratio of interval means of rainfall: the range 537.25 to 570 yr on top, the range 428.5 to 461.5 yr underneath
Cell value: 1.07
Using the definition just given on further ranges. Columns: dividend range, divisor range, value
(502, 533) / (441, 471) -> 1.24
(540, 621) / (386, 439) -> 0.83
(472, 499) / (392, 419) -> 0.71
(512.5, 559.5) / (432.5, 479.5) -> 1.19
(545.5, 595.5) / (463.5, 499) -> 1.16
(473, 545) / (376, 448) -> 0.84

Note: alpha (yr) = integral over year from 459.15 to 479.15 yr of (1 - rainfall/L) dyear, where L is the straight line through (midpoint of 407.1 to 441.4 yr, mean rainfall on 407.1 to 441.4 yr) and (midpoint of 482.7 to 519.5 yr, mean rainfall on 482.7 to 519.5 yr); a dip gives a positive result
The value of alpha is 4.6 yr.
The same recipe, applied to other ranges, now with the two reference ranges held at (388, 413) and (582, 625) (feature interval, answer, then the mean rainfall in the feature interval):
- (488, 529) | 1.4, 6.53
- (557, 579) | -0.4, 6.41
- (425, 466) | 6.5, 6.13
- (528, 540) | -0.5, 6.85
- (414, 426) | -0.1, 7.52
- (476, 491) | 3.9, 5.17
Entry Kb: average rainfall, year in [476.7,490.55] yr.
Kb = 5.16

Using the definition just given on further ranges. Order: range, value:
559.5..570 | 6.49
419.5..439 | 7.29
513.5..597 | 6.46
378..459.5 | 7.09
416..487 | 5.98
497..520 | 6.57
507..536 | 6.79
